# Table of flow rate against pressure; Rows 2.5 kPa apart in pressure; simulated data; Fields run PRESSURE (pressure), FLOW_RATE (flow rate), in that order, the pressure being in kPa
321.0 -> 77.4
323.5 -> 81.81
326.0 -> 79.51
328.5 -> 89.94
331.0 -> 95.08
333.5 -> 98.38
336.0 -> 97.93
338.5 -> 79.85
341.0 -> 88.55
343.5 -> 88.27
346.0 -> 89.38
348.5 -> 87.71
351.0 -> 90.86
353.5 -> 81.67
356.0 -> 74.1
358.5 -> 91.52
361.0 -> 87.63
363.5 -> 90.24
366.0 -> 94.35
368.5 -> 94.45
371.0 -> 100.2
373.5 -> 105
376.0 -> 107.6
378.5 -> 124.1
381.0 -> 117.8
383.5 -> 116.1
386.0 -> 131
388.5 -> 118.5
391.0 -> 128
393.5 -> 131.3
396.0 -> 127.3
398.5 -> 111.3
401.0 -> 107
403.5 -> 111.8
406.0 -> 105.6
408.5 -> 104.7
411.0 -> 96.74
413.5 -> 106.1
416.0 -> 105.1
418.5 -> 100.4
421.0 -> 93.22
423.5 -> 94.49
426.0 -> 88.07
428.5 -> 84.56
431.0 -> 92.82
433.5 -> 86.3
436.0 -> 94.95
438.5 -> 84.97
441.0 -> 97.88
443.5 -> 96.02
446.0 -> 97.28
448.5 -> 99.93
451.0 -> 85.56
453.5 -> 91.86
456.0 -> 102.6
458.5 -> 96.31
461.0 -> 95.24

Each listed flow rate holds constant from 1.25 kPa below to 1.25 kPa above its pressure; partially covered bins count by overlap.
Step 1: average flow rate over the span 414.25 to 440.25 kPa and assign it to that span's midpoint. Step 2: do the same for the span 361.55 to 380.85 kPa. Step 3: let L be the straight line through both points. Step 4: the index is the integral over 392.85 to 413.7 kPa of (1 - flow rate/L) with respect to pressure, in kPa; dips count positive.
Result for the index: -3.0 kPa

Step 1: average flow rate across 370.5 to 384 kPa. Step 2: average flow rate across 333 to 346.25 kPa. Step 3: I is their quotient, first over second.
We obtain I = 1.25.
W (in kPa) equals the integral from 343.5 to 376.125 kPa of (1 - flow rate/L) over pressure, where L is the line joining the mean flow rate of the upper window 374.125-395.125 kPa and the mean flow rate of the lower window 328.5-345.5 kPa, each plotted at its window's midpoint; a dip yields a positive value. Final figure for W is 4.46 kPa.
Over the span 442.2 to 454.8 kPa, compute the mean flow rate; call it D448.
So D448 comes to 94.2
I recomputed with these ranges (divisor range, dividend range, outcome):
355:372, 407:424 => 1.11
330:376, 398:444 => 1.07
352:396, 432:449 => 0.88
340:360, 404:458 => 1.11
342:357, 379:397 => 1.45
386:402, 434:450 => 0.78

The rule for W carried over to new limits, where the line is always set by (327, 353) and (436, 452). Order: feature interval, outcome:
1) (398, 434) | -2.48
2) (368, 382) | -2.65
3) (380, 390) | -3.19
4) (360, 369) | -0.05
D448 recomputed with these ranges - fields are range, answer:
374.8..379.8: 116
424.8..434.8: 88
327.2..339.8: 92.2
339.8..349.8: 88.5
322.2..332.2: 86.5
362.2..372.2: 94.7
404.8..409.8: 105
